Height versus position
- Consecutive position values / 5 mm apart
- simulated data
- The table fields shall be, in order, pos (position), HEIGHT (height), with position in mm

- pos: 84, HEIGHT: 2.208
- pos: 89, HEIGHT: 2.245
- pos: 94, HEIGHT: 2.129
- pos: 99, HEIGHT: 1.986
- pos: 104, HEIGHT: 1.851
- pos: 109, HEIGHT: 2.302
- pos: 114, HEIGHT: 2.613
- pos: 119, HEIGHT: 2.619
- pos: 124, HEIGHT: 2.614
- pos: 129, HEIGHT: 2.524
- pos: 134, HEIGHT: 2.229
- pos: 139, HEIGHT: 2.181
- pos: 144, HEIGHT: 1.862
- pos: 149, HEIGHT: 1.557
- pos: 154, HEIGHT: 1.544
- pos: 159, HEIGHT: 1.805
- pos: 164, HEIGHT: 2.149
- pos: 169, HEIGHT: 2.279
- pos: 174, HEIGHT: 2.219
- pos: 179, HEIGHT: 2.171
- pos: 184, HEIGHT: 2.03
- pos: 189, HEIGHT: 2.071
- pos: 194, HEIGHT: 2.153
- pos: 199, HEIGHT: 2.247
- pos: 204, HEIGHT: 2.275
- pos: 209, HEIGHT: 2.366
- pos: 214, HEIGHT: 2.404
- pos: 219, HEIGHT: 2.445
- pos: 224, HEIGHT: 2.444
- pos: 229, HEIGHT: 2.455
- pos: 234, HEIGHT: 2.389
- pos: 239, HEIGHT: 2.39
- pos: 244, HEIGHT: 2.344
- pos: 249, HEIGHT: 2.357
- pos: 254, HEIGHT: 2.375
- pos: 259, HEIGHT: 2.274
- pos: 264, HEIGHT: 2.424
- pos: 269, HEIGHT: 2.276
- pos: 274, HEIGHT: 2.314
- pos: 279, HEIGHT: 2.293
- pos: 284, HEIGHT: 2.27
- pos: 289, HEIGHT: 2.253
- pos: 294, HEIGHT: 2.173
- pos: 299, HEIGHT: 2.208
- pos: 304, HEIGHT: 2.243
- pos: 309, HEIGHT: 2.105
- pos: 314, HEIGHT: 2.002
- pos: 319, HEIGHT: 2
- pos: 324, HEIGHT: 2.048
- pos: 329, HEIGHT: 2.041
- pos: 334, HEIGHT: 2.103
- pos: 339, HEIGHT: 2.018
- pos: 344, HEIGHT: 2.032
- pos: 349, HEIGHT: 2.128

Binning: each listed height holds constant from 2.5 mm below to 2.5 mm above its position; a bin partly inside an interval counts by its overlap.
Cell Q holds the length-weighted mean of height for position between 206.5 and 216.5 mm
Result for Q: 2.39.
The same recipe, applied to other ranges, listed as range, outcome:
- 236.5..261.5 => 2.35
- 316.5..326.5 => 2.02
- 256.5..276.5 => 2.32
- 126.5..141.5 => 2.31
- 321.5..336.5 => 2.06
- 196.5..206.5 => 2.26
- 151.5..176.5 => 2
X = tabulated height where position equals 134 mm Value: 2.229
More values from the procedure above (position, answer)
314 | 2.002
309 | 2.105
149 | 1.557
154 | 1.544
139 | 2.181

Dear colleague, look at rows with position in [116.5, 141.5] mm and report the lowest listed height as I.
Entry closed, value 2.181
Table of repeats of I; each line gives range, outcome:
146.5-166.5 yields 1.544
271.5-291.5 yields 2.253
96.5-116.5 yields 1.851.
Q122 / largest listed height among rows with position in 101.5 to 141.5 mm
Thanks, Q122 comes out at 2.619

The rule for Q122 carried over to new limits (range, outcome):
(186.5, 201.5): 2.247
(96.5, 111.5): 2.302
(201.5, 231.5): 2.455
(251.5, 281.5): 2.424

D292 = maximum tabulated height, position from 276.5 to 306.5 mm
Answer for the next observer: 2.293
